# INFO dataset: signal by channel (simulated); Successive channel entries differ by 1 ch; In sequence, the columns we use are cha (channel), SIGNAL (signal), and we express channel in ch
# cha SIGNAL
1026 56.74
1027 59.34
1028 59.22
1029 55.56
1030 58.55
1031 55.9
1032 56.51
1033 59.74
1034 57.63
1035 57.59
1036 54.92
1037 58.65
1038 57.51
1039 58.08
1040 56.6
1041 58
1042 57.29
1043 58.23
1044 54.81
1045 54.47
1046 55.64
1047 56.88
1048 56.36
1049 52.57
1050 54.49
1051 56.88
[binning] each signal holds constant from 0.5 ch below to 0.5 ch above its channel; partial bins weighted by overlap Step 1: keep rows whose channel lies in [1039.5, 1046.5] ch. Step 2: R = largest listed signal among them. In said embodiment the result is 58.23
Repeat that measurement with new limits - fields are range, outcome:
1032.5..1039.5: 59.74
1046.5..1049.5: 56.88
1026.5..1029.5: 59.34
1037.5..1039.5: 58.08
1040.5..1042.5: 58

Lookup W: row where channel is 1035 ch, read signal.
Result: 57.59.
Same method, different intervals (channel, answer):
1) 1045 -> 54.47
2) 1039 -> 58.08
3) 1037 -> 58.65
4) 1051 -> 56.88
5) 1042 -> 57.29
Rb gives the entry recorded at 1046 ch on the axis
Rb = 55.64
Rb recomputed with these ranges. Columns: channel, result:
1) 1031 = 55.9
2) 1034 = 57.63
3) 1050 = 54.49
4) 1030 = 58.55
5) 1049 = 52.57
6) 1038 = 57.51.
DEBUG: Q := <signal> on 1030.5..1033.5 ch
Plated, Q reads 57.4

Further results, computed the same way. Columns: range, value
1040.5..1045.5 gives 56.6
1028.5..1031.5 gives 56.7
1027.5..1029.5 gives 57.4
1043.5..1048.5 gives 55.6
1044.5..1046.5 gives 55.1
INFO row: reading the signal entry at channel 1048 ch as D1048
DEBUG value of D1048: 56.36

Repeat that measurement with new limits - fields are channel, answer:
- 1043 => 58.23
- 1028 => 59.22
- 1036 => 54.92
